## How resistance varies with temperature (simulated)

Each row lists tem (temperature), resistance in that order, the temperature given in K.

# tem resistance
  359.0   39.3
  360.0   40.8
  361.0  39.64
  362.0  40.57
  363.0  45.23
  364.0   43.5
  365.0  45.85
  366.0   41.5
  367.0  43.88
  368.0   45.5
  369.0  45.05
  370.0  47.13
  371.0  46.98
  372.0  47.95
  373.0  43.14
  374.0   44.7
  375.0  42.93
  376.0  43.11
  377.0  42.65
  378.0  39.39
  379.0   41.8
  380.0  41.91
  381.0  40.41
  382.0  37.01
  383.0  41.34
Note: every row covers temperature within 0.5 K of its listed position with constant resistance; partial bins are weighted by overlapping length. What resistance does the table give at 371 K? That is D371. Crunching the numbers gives 46.98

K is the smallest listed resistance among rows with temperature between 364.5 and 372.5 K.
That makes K 41.5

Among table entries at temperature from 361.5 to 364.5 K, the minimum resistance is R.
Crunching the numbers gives 40.57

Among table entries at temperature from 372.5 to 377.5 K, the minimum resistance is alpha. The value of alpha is 42.65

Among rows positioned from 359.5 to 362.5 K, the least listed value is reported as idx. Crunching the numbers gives 39.64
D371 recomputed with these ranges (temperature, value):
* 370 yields 47.13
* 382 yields 37.01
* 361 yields 39.64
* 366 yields 41.5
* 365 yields 45.85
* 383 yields 41.34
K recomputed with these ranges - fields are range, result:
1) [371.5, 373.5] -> 43.14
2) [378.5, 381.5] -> 40.41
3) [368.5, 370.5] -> 45.05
